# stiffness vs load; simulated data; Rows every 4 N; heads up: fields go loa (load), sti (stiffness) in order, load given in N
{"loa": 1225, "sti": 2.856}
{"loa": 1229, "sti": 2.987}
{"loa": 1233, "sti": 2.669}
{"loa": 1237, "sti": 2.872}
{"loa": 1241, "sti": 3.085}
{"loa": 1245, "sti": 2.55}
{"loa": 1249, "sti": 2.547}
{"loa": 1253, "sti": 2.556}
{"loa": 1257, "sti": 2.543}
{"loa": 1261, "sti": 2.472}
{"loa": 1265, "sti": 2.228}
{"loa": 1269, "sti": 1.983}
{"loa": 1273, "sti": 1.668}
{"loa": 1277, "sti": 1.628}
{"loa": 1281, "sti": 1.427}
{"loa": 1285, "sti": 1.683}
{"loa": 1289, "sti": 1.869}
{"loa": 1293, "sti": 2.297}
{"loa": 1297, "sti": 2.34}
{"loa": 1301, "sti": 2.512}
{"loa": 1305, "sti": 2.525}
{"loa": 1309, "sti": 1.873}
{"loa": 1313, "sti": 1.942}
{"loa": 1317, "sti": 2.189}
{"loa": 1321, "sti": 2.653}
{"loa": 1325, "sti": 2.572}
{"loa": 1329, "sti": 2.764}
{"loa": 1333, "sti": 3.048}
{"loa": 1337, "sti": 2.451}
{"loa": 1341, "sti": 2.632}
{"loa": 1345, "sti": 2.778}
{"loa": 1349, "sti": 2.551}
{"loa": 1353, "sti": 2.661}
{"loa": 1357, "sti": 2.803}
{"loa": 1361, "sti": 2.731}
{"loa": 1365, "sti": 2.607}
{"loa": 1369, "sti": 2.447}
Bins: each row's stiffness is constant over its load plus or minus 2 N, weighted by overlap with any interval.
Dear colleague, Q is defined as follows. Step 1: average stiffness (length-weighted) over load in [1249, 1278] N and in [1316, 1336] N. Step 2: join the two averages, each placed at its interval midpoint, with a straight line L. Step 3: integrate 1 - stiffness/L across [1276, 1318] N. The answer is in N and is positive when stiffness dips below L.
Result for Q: 7.2 N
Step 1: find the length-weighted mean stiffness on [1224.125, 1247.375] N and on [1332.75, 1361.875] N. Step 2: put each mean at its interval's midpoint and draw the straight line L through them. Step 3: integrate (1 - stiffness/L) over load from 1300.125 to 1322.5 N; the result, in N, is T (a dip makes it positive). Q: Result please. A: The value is 3.85 N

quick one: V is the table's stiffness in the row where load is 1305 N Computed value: 2.525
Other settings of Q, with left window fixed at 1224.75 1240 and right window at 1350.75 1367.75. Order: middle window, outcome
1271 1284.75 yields 5.9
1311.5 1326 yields 2.1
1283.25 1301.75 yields 4.4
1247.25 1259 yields 1.2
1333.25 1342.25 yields 0.3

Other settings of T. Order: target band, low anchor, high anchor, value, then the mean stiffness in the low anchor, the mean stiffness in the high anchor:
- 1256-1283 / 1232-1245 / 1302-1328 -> 6.8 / 2.84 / 2.32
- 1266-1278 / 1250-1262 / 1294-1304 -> 3.3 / 2.53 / 2.42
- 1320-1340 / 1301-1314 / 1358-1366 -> -2.5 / 2.19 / 2.69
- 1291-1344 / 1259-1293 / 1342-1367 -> -3.2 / 1.89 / 2.69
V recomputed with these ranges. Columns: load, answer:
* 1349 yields 2.551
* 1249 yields 2.547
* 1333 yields 3.048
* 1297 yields 2.34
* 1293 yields 2.297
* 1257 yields 2.543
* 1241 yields 3.085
